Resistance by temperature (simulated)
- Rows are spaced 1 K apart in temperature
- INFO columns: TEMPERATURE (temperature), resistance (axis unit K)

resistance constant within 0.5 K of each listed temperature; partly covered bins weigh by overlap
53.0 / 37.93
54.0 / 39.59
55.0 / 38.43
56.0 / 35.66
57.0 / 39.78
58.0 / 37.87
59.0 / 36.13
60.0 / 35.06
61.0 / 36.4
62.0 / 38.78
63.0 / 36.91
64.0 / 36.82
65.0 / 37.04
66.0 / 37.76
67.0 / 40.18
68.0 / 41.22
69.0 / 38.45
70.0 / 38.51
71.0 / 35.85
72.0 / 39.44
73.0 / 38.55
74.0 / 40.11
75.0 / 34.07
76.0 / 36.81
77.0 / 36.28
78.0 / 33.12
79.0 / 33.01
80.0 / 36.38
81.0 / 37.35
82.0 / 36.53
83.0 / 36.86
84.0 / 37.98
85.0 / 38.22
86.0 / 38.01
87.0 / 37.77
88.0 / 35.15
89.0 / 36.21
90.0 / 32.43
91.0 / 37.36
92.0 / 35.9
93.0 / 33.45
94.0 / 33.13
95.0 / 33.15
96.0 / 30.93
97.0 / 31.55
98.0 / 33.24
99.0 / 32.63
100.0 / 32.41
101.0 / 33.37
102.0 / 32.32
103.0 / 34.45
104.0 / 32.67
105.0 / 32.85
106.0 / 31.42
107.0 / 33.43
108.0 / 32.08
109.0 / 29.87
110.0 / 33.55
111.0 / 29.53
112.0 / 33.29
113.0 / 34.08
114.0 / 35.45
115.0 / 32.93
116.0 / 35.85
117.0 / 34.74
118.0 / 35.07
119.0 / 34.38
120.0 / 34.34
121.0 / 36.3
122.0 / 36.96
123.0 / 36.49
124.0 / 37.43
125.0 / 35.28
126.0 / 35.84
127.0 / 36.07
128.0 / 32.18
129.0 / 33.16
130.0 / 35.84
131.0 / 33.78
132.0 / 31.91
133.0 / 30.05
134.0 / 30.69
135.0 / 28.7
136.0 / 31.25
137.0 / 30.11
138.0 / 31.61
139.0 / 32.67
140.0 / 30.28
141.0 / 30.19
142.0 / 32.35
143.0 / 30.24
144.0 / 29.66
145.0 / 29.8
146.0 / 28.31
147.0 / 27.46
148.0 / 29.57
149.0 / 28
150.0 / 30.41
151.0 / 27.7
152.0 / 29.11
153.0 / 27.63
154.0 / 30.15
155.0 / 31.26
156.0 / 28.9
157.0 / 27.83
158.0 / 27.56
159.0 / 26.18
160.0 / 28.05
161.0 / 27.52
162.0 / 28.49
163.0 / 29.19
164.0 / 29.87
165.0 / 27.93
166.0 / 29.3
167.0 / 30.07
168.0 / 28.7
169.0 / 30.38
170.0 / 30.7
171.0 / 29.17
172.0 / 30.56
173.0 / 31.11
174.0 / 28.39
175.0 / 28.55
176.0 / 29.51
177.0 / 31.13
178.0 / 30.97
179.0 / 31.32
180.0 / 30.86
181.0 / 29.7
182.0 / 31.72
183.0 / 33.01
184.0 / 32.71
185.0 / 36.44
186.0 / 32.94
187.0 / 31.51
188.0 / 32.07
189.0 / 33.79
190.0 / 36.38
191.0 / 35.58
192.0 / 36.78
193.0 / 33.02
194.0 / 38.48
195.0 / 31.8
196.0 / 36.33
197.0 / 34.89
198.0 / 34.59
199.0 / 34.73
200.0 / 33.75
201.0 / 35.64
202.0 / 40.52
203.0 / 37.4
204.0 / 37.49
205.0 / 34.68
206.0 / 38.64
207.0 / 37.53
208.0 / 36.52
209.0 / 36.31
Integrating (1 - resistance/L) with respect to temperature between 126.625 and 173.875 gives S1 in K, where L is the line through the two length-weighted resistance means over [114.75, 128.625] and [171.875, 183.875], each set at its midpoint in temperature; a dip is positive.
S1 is 4.2 K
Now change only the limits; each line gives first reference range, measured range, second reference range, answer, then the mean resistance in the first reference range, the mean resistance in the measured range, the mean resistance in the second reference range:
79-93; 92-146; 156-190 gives 1.8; 36.4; 32.9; 30.3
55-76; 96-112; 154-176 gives 0.9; 37.7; 32.3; 29.1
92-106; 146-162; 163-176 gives 0.9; 32.8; 28.5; 29.5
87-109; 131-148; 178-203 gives 1.7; 33.4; 30.4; 34.1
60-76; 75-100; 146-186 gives 0.8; 37.9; 35.1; 29.7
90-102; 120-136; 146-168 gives -1.6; 33.3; 34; 28.7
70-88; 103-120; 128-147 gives 0.2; 36.8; 33.3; 31.1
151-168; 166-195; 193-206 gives 0.5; 28.7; 31.9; 35.9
